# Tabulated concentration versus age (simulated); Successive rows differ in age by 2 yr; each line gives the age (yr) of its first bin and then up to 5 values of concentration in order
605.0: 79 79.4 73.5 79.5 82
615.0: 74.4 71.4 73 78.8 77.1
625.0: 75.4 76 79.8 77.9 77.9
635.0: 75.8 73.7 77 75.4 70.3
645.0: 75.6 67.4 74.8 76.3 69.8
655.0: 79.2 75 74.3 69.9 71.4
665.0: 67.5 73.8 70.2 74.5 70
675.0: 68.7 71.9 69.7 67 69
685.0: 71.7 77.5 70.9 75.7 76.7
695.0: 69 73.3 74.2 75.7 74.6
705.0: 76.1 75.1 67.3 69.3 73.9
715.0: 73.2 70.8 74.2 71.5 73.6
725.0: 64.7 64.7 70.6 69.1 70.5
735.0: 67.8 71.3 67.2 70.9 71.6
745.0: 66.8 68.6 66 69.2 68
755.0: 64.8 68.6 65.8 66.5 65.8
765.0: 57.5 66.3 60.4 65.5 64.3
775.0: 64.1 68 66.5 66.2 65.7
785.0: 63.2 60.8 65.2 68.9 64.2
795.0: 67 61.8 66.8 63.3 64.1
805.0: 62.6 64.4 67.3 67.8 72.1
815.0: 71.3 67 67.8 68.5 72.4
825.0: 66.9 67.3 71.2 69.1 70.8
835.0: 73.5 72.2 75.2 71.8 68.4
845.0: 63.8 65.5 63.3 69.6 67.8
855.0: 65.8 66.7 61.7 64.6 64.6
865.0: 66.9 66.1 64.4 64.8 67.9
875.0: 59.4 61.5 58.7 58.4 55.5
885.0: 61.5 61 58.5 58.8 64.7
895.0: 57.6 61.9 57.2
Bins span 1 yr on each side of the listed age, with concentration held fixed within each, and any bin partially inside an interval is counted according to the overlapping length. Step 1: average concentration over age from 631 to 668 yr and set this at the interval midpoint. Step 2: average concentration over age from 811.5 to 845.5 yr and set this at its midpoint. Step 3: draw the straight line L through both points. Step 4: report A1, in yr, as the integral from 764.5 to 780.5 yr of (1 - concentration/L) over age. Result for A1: 1.5 yr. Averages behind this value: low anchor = 73.7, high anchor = 70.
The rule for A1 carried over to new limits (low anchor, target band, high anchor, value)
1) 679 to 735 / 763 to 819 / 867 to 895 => 1.1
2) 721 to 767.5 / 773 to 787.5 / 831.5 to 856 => 0.7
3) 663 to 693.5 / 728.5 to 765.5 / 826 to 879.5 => 1.0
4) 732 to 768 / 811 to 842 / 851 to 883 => -2.5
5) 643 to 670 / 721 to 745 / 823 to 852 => 0.7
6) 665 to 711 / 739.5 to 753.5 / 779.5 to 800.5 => -0.1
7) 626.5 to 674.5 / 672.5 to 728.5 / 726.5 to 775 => -1.1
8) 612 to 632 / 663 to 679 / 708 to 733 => 0.6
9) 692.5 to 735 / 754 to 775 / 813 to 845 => 1.9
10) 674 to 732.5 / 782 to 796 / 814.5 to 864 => 0.9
